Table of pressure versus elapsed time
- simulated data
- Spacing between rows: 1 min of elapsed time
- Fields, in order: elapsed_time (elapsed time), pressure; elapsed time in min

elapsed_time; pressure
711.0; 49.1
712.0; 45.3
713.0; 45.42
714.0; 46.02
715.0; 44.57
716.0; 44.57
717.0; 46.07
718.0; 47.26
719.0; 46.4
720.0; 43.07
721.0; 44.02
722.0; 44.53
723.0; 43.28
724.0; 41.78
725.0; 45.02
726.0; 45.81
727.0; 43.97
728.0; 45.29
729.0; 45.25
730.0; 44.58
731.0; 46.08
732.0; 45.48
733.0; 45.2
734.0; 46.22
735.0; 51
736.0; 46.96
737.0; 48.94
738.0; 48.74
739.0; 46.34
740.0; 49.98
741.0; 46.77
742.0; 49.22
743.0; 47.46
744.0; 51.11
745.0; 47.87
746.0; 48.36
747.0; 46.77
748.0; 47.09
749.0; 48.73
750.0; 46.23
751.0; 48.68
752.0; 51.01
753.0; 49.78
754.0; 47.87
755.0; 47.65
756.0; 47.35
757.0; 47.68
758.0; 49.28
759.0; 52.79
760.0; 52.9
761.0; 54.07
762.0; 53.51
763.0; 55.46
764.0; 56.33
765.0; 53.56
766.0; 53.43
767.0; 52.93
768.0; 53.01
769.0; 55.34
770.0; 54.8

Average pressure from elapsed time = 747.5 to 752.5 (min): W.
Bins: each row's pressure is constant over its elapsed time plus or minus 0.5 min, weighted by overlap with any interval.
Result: 48.3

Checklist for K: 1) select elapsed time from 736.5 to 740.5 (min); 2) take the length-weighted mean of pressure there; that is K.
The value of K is 48.5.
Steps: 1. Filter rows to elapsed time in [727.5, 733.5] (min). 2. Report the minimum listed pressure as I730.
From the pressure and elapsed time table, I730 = 44.58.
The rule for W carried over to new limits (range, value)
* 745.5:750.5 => 47.4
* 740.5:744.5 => 48.6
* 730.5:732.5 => 45.8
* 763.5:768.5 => 53.9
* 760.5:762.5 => 53.8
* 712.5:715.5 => 45.3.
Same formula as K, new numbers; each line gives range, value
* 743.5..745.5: 49.5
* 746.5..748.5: 46.9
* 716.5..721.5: 45.4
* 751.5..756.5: 48.7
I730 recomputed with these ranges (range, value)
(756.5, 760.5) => 47.68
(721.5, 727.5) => 41.78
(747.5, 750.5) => 46.23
